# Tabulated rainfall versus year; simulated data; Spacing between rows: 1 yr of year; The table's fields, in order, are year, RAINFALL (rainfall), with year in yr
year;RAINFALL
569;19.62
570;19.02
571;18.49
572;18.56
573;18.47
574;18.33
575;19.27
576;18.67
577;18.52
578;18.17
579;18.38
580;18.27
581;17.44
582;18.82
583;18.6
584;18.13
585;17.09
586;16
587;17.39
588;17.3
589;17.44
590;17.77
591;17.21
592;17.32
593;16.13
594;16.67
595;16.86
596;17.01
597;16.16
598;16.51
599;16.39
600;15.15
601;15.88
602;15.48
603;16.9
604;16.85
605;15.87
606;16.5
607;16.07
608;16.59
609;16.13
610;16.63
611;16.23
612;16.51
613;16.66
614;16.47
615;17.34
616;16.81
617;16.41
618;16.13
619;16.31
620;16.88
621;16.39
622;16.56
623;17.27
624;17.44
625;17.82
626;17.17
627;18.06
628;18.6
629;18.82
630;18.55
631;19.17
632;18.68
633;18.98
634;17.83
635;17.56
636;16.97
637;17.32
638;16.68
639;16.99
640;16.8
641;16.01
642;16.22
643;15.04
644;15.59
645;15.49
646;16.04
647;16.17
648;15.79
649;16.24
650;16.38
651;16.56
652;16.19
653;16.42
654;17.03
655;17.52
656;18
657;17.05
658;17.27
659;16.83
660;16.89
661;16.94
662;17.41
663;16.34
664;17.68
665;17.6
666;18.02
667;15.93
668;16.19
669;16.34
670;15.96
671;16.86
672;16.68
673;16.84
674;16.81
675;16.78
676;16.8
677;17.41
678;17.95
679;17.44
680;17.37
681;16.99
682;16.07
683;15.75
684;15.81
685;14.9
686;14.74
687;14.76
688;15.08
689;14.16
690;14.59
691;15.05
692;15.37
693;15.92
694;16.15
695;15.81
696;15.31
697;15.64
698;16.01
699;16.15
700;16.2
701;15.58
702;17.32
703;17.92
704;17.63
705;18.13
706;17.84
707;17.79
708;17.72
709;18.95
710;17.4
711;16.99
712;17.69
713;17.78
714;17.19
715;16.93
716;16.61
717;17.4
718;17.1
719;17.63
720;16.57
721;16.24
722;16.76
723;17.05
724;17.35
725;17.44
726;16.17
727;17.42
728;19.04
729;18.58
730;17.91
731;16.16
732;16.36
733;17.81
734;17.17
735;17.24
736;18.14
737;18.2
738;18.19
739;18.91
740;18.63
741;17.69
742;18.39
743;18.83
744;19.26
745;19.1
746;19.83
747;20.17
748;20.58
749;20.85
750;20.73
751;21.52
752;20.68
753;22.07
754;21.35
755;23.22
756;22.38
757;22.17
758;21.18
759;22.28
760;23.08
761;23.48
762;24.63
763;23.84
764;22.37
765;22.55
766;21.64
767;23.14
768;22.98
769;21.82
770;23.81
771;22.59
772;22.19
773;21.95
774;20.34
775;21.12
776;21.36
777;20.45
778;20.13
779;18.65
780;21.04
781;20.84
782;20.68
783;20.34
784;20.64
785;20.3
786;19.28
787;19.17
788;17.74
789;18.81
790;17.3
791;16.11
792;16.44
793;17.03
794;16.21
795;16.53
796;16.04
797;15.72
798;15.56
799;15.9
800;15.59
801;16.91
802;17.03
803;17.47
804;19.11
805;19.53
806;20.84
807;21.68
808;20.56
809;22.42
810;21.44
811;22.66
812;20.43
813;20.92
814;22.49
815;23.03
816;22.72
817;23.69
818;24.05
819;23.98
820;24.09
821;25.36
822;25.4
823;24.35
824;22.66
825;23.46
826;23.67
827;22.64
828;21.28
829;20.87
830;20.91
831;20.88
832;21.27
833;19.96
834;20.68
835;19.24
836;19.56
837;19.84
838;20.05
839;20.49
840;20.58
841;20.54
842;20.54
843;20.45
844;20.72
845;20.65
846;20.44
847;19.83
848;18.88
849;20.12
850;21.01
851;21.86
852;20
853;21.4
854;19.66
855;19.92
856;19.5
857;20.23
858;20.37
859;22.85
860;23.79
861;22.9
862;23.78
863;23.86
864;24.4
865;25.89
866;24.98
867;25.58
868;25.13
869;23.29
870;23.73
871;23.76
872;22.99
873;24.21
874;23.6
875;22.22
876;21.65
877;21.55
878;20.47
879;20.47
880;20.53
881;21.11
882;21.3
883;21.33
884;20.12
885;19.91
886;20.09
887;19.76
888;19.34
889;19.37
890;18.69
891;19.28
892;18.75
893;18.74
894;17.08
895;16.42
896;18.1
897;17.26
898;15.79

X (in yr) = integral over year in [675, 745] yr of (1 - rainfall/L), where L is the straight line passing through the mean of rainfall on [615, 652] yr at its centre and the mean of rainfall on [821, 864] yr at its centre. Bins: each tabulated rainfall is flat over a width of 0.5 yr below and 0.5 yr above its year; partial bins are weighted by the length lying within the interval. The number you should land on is 6.0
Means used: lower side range 17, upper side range 21.3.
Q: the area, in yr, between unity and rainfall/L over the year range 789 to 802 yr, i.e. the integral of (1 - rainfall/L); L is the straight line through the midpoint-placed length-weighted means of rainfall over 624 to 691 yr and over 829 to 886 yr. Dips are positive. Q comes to 2.4 yr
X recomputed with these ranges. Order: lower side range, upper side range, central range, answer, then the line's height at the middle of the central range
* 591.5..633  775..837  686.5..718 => 3.24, 18.5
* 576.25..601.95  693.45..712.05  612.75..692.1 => 1.52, 17.1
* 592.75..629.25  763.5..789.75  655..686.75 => 2.55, 18.2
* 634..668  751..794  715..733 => 1.96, 19.3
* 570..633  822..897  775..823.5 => 0.80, 20.3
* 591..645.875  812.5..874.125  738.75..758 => -0.49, 19.9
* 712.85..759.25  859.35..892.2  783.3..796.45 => 1.41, 20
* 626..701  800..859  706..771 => -2.51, 18.6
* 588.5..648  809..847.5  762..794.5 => 0.13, 20.6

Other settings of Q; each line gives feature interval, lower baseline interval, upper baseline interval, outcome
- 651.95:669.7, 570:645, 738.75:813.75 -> 1.1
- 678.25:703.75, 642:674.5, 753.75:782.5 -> 3.3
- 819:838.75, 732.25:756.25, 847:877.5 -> -0.3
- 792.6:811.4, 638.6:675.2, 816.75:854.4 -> 2.0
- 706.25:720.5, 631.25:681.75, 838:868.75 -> 0.6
